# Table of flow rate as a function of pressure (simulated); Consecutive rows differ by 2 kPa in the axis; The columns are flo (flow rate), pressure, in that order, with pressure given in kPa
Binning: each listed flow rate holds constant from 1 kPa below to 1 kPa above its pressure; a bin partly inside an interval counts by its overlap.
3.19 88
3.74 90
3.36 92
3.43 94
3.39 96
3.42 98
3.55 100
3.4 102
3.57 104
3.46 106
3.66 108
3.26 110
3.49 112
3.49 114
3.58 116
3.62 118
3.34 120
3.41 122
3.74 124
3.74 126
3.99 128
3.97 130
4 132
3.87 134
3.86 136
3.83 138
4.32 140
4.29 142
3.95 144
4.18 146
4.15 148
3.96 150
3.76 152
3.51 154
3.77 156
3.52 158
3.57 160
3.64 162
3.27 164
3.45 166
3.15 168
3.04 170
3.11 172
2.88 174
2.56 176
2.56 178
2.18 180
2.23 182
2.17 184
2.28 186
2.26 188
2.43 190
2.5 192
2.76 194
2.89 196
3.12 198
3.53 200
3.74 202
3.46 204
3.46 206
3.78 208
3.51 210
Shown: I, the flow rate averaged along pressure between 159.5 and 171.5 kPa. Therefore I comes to 3.33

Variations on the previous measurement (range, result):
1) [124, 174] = 3.73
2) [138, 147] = 4.15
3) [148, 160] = 3.73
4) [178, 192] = 2.3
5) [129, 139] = 3.91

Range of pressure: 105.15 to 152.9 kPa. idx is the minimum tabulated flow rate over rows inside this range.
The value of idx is 3.26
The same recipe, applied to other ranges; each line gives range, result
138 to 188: 2.17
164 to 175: 2.88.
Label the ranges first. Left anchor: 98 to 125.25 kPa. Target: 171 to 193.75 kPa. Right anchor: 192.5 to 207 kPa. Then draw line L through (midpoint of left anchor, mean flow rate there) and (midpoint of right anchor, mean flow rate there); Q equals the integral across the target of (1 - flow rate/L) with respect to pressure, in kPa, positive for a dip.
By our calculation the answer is 5.7 kPa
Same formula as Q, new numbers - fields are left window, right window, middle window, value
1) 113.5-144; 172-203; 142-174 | -3.3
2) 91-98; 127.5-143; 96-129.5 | 1.2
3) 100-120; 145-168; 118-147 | -2.4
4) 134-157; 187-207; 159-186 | 4.6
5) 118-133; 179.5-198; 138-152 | -3.2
